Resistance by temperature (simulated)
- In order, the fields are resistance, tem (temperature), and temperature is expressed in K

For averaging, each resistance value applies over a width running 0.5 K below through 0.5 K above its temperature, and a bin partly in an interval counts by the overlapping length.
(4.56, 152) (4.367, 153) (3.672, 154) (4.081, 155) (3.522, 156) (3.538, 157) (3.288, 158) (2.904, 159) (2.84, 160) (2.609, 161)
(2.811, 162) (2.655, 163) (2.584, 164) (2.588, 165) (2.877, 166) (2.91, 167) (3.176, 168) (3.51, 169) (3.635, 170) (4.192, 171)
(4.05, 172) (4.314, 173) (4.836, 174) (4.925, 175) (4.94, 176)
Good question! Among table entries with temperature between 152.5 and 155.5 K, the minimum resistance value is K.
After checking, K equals 3.672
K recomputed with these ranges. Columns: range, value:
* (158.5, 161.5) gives 2.609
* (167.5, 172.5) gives 3.176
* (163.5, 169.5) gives 2.584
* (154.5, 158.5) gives 3.288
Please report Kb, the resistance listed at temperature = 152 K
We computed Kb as 4.56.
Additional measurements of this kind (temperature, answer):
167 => 2.91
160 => 2.84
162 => 2.811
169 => 3.51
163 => 2.655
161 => 2.609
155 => 4.081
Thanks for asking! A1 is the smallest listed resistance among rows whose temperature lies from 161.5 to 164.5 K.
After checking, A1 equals 2.584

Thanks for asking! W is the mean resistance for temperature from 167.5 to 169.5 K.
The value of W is 3.34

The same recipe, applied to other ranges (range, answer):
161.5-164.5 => 2.68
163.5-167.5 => 2.74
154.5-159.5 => 3.47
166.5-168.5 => 3.04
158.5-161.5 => 2.78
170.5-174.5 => 4.35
